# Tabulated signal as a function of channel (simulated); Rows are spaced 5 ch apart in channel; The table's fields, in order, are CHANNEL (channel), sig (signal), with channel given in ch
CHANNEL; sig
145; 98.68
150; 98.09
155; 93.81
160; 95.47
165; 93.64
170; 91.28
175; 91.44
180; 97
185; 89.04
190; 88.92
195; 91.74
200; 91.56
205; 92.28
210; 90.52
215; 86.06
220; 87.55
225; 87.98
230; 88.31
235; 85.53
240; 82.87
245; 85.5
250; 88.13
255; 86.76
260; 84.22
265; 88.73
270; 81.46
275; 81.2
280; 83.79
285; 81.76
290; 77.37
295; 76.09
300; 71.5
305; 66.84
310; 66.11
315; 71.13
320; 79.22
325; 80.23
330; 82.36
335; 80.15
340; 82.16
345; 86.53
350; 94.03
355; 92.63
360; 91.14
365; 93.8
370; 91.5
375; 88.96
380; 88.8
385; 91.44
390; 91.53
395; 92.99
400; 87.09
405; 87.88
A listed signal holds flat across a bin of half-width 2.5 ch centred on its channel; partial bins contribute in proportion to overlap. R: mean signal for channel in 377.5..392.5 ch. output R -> 90.6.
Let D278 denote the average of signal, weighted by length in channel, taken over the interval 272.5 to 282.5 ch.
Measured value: 82.5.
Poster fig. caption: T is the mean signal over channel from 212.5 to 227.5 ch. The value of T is 87.2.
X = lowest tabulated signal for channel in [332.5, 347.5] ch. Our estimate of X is 80.15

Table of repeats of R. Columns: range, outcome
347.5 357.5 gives 93.3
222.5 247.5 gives 86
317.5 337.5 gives 80.5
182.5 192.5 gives 89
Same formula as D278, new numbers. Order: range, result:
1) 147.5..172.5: 94.5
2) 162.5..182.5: 93.3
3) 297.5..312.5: 68.2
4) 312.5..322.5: 75.2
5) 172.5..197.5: 91.6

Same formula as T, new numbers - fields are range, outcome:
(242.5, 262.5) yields 86.2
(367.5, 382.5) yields 89.8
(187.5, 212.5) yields 91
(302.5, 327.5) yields 72.7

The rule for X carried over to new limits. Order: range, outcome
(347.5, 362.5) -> 91.14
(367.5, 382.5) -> 88.8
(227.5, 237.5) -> 85.53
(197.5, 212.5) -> 90.52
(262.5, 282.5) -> 81.2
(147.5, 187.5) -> 89.04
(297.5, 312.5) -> 66.11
